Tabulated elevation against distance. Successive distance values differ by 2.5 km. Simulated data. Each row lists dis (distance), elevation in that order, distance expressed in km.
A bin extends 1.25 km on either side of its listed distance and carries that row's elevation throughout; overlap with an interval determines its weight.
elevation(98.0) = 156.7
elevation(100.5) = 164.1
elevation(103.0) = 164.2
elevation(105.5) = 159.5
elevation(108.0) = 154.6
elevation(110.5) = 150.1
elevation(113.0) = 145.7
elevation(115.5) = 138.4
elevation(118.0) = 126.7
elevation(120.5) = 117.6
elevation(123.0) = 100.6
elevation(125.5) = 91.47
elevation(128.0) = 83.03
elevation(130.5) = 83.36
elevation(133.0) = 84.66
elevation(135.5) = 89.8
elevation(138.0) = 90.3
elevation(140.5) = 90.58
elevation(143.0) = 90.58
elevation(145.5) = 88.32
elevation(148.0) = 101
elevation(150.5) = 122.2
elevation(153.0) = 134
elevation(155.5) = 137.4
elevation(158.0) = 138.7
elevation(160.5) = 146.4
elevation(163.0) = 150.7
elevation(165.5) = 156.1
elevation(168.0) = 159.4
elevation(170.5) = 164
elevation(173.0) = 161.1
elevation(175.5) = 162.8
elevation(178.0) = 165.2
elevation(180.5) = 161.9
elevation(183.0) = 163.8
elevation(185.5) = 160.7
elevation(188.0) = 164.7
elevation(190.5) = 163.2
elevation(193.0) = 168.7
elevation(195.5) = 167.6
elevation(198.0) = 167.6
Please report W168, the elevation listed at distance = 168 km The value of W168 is 159.4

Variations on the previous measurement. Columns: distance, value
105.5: 159.5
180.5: 161.9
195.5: 167.6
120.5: 117.6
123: 100.6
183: 163.8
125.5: 91.47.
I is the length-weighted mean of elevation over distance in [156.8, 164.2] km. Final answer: 145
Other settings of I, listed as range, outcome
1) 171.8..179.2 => 163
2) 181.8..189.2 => 163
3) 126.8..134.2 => 83.7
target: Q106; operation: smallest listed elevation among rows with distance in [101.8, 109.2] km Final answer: 154.6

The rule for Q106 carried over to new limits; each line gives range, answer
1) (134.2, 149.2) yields 88.32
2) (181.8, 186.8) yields 160.7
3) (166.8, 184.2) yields 159.4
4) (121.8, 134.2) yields 83.03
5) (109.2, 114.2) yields 145.7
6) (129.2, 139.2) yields 83.36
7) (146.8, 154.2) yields 101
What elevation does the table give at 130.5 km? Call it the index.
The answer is 83.36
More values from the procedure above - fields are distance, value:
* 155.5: 137.4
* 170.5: 164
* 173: 161.1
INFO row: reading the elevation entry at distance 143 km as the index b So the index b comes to 90.58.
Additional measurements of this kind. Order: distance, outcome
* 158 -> 138.7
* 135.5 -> 89.8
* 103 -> 164.2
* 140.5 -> 90.58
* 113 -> 145.7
